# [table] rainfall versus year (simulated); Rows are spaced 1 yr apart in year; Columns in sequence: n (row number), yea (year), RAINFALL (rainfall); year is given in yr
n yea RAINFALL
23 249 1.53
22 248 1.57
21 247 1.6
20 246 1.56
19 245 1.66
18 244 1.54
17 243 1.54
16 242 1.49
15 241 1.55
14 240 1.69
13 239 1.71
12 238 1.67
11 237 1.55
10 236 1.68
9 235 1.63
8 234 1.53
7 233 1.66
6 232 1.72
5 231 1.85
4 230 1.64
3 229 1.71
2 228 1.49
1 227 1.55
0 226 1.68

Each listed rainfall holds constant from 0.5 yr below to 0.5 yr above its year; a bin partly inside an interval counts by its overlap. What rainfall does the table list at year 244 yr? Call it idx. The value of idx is 1.54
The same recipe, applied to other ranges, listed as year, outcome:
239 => 1.71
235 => 1.63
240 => 1.69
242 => 1.49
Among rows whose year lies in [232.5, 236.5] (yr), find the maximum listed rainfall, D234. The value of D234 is 1.68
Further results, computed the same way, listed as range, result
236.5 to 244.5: 1.71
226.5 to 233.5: 1.85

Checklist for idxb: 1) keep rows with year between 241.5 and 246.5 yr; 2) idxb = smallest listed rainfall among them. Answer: 1.49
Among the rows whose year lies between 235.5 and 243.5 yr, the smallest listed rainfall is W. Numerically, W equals 1.49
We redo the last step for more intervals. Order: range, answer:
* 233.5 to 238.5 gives 1.53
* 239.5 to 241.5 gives 1.55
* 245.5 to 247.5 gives 1.56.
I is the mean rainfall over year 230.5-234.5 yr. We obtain 1.69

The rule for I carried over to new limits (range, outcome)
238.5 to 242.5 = 1.61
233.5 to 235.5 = 1.58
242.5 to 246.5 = 1.58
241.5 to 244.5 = 1.52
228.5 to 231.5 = 1.73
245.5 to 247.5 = 1.58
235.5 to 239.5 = 1.65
